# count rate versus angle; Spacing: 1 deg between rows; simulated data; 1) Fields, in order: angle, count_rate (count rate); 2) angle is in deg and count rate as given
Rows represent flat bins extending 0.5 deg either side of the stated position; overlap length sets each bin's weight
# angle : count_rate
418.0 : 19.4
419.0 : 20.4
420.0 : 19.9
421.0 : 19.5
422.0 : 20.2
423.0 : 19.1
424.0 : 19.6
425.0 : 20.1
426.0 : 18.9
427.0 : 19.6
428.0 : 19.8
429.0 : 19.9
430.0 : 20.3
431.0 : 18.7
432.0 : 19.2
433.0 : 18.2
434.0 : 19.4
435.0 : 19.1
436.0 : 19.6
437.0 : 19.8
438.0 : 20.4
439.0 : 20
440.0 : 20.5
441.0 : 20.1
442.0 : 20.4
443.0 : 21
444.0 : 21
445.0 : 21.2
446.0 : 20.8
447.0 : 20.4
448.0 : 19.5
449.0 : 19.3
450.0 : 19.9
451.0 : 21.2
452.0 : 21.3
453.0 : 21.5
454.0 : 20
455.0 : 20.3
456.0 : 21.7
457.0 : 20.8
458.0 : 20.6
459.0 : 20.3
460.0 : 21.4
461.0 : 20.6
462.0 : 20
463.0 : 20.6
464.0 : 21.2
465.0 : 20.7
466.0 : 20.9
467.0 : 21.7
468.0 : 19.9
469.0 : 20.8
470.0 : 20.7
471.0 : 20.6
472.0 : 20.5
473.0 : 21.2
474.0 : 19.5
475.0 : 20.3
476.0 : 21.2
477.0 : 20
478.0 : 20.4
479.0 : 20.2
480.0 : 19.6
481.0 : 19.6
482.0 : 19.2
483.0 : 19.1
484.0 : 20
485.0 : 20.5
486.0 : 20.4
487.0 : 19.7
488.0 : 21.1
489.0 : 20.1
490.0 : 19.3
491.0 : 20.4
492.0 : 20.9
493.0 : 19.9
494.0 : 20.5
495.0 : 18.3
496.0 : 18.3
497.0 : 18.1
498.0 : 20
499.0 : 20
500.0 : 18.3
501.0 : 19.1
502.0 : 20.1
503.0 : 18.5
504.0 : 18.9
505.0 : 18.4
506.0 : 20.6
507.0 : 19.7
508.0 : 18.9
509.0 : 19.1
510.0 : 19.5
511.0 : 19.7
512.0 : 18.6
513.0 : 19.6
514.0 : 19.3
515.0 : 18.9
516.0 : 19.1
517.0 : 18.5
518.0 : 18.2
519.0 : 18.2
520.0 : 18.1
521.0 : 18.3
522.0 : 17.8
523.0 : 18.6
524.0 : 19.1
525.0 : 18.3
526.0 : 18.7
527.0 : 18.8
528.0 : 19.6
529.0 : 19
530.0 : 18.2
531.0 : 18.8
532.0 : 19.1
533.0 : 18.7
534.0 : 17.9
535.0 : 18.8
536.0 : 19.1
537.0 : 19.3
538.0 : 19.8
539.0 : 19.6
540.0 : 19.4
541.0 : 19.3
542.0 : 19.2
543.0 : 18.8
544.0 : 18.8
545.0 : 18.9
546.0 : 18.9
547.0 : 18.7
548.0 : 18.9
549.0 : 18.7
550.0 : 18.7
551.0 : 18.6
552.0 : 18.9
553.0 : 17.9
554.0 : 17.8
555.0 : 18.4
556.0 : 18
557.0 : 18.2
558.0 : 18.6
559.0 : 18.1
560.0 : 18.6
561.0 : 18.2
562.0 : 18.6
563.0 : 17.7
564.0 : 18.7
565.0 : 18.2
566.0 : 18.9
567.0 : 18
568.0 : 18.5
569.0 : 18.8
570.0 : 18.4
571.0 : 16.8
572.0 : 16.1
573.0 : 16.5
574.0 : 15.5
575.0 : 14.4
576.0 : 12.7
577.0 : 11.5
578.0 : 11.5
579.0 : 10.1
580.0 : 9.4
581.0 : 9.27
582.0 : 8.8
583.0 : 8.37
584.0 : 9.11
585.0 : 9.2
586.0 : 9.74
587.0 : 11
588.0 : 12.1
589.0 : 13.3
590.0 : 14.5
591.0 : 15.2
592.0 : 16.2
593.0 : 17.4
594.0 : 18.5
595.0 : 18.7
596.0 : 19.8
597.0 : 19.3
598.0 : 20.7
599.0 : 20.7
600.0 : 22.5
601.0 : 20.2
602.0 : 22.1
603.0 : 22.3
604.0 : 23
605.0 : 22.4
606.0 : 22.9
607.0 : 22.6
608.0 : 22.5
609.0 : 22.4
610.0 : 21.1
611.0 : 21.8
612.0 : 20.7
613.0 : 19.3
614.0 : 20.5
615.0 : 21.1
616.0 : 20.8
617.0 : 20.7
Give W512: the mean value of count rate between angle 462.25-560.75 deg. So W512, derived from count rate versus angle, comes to 19.3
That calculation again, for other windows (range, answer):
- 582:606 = 16.8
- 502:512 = 19.3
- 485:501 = 19.7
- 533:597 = 16.5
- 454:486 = 20.4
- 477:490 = 20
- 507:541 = 18.9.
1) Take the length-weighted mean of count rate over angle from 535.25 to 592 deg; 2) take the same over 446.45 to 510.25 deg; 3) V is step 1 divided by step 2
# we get 0.81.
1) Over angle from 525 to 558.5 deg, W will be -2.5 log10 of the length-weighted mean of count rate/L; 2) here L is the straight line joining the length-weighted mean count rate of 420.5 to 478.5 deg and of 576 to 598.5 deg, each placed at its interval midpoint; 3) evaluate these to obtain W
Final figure -0.20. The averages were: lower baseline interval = 20.3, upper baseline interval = 13.3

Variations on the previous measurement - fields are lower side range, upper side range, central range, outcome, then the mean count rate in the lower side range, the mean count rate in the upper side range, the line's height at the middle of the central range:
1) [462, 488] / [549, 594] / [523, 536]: -0.07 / 20.3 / 15.4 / 17.6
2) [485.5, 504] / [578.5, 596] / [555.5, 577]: -0.22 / 19.6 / 12.6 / 14.2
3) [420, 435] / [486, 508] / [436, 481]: -0.06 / 19.5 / 19.5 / 19.5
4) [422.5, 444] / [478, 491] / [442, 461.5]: -0.05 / 19.7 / 19.9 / 19.8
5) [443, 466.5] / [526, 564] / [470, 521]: 0.01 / 20.7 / 18.7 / 19.8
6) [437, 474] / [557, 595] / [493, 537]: -0.07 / 20.6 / 14.9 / 17.8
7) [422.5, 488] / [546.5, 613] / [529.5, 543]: -0.04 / 20.2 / 17.2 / 18.3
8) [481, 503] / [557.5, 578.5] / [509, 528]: -0.01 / 19.7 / 16.9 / 18.7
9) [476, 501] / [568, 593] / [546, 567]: -0.24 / 19.8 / 13.1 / 14.8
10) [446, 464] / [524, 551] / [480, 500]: 0.01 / 20.6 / 18.9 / 19.9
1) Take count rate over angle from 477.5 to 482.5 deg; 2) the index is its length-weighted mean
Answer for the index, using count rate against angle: 19.8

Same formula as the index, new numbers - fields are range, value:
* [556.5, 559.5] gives 18.3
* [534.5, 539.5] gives 19.3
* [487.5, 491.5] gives 20.2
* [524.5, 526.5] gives 18.5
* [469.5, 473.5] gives 20.8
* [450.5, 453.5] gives 21.3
